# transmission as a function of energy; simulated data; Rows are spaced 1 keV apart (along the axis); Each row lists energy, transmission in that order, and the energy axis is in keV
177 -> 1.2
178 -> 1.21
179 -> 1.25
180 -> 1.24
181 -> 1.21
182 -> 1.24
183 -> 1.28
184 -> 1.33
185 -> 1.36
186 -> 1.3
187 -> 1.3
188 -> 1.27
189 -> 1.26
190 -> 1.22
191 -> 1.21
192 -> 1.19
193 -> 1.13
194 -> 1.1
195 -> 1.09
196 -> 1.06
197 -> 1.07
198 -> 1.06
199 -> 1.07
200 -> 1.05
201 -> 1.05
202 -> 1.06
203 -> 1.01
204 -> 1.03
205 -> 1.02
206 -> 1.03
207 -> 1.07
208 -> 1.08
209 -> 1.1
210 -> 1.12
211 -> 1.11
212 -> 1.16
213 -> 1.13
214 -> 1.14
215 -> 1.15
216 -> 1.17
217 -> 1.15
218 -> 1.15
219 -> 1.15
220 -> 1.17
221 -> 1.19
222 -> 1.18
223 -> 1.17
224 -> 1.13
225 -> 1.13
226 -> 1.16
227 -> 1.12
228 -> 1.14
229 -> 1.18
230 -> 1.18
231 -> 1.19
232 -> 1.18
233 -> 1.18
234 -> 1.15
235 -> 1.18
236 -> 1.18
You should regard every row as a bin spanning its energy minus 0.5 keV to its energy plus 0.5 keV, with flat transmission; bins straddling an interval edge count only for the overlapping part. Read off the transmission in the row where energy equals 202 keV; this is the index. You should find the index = 1.06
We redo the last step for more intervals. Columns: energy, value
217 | 1.15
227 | 1.12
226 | 1.16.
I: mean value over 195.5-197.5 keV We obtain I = 1.06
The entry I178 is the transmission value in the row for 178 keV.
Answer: 1.21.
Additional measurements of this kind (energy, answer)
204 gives 1.03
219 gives 1.15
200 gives 1.05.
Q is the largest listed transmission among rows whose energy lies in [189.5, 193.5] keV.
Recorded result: 1.22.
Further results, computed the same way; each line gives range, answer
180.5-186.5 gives 1.36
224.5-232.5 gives 1.19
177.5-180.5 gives 1.25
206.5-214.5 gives 1.16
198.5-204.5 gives 1.07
